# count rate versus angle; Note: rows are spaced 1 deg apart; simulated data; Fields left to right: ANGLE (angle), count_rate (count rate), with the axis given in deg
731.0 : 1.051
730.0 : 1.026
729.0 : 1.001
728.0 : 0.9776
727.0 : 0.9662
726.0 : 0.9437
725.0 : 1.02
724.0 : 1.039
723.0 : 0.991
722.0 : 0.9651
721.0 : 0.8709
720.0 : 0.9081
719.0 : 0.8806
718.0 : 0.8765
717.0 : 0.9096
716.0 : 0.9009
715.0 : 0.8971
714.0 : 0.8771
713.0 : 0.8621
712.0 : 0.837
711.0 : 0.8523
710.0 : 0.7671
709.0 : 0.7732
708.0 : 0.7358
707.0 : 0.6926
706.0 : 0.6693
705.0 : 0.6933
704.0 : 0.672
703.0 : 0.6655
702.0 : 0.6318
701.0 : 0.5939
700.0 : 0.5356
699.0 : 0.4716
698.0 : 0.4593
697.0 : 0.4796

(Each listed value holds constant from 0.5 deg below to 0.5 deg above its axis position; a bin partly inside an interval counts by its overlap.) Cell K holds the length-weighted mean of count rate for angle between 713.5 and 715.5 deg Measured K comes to 0.887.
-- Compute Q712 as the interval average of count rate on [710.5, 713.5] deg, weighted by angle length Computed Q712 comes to 0.85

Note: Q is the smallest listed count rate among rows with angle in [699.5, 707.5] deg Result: 0.5356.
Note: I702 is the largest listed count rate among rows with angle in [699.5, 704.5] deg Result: 0.672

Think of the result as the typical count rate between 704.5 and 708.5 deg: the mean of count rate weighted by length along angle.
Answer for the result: 0.698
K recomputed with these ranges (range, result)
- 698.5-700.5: 0.504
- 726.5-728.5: 0.972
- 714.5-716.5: 0.899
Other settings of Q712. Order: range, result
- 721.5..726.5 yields 0.992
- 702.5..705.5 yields 0.677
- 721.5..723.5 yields 0.978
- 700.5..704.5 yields 0.641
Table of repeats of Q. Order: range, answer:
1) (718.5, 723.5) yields 0.8709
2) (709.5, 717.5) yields 0.7671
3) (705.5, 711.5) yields 0.6693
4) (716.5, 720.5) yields 0.8765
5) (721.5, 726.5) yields 0.9437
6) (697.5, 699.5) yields 0.4593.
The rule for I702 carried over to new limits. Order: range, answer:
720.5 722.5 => 0.9651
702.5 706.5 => 0.6933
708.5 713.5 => 0.8621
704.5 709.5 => 0.7732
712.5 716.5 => 0.9009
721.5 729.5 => 1.039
